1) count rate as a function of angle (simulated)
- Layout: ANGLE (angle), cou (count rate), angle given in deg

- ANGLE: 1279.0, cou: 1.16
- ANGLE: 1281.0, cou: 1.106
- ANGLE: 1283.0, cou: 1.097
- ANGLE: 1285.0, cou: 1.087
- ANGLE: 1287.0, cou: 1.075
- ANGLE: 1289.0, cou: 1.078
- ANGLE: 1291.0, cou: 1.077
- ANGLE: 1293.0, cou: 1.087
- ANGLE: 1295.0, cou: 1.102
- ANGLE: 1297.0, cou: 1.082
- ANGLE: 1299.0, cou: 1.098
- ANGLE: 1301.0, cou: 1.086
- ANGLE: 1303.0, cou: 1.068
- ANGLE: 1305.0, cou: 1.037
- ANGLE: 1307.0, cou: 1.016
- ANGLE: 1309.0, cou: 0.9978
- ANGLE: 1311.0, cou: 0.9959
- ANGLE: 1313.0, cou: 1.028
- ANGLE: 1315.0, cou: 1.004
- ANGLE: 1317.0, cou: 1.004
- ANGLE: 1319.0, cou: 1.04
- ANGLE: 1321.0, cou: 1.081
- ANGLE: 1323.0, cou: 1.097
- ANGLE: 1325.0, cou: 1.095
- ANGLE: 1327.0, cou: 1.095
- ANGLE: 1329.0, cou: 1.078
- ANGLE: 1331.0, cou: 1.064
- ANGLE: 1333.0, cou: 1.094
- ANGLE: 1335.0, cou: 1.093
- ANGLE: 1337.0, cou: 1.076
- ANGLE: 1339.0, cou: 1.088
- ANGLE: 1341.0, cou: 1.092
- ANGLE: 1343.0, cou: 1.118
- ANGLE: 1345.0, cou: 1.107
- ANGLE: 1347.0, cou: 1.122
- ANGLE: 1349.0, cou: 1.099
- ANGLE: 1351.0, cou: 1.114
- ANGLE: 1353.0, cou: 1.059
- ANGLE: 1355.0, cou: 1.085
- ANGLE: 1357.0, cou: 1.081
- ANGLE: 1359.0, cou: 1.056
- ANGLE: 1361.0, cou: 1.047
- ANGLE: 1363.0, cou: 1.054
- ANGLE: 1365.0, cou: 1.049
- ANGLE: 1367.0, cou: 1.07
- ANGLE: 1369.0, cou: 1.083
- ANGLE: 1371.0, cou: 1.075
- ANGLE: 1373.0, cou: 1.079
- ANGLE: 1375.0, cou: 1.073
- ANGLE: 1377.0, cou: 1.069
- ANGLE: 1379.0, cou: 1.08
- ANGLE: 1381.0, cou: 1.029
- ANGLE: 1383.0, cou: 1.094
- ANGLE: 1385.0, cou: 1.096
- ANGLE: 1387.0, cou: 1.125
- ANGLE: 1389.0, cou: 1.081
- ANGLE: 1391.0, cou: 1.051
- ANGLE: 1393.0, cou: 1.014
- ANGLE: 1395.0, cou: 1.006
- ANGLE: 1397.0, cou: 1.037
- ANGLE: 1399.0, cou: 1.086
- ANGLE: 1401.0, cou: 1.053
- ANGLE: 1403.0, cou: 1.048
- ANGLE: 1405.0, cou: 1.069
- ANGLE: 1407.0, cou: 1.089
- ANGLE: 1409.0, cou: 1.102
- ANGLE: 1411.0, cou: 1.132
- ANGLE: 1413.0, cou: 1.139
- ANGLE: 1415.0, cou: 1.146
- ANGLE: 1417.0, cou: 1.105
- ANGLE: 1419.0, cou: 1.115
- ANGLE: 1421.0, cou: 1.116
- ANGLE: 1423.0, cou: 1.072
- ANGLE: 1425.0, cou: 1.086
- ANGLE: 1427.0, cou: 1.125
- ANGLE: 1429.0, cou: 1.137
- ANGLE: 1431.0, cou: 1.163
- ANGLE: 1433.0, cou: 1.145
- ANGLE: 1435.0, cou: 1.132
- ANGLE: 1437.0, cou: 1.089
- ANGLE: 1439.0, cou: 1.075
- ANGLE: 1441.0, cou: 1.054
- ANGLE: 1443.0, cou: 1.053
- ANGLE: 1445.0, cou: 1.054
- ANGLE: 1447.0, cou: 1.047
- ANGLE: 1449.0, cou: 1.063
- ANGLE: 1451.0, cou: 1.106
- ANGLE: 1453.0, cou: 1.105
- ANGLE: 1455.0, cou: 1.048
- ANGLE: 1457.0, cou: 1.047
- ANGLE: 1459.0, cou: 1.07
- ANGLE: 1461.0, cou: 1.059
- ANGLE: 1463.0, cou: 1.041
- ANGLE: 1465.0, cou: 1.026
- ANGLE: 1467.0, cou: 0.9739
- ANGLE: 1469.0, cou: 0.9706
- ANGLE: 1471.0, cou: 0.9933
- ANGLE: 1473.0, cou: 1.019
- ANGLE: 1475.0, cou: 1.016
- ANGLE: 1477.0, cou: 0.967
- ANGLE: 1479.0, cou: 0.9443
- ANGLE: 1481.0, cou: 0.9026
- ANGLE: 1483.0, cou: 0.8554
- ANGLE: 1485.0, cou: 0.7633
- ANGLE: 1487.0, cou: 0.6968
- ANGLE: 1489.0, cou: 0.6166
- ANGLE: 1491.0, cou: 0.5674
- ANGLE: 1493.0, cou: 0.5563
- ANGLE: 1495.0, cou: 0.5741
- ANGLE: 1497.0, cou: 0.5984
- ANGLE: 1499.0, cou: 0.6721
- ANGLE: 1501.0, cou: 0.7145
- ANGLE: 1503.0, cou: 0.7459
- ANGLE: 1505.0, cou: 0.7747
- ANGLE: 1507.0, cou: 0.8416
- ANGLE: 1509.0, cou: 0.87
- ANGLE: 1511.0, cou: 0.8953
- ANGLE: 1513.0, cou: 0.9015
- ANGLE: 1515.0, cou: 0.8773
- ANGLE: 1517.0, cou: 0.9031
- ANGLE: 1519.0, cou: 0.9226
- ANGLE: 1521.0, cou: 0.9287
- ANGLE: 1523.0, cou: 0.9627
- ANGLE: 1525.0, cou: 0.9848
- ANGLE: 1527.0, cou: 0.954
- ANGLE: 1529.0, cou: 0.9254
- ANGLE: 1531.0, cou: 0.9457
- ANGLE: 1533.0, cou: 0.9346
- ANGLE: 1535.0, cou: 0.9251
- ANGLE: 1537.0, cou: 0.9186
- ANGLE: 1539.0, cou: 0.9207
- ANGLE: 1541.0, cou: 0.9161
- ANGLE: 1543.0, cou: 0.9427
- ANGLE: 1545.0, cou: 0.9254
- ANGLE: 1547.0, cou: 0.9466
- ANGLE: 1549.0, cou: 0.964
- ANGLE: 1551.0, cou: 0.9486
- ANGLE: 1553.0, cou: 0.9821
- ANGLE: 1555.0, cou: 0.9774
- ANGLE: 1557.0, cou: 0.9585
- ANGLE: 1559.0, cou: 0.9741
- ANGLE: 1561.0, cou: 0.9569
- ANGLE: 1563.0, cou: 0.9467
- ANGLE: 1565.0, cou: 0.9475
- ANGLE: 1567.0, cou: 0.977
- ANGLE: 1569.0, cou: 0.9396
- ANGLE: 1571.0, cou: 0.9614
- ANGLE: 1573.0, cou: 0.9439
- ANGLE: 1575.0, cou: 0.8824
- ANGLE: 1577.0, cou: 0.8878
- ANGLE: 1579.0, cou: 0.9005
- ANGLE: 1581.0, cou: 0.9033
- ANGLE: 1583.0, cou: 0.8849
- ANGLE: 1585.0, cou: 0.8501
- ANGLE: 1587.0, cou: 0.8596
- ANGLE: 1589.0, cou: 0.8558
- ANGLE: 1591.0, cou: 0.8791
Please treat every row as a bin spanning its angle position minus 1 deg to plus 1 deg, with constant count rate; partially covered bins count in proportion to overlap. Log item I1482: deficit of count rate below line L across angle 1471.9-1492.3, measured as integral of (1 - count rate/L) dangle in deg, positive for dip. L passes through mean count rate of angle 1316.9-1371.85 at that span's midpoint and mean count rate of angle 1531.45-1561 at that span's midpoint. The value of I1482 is 3.3 deg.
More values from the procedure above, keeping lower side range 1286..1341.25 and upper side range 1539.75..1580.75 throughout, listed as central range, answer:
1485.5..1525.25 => 7.9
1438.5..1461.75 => -1.6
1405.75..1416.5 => -1.1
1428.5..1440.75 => -1.4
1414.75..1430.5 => -1.6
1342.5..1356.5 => -0.7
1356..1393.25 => -1.3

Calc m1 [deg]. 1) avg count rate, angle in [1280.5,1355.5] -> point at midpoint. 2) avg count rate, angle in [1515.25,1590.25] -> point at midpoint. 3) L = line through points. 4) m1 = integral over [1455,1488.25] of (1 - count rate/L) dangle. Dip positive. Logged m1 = 0.7 deg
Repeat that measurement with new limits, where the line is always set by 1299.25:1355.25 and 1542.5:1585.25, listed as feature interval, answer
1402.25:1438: -3.3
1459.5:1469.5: -0.3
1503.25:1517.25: 1.6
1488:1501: 4.9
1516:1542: 0.6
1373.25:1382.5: -0.2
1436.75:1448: -0.6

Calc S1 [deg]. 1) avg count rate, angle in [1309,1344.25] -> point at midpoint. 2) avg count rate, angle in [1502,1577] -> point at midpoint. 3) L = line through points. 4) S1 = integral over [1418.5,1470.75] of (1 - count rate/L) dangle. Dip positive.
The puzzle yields -4.6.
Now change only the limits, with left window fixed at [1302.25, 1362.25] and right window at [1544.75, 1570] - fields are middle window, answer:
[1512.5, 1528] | 0.7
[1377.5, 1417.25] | -1.6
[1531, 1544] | 0.5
